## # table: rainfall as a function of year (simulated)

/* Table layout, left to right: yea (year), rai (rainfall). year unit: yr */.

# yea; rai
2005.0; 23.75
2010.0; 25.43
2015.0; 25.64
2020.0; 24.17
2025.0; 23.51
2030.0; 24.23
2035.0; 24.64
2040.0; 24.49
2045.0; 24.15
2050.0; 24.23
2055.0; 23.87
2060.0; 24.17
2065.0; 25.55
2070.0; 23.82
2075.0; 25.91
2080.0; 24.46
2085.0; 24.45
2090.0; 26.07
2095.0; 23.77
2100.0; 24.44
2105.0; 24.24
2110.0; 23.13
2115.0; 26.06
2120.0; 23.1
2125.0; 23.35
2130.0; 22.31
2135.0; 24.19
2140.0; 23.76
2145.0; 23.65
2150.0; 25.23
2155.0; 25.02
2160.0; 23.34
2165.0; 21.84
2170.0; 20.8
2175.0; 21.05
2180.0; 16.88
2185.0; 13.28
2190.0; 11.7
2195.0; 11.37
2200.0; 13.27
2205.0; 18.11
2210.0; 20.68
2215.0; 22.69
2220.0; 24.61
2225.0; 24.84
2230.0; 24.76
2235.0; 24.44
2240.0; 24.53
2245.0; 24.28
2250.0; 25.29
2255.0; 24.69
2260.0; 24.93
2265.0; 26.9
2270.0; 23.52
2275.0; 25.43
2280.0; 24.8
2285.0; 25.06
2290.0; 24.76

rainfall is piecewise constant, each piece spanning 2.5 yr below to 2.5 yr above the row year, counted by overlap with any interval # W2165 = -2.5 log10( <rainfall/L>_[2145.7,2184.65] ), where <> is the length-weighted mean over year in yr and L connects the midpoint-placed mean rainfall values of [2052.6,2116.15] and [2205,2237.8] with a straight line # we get 0.105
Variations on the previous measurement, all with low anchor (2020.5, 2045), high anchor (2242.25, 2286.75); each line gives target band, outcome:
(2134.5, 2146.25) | 0.03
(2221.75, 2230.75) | 0.00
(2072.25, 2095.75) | -0.03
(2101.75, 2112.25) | 0.03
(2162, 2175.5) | 0.16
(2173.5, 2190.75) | 0.48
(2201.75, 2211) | 0.31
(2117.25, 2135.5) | 0.06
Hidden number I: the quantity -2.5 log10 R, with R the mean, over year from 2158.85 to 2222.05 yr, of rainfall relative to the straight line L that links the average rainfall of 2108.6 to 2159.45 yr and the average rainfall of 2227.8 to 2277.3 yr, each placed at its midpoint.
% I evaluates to 0.31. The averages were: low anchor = 24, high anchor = 24.9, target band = 18.3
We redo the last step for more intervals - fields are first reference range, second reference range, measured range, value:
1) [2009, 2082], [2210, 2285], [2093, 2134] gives 0.03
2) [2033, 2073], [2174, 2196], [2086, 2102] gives -0.16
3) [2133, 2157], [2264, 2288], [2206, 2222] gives 0.12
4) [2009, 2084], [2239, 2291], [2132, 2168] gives 0.04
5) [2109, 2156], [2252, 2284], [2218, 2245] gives 0.01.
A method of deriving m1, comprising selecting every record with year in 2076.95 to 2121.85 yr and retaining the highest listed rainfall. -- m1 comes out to 26.07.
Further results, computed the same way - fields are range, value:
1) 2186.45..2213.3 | 20.68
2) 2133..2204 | 25.23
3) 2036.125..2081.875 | 25.91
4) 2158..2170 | 23.34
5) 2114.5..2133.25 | 26.06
